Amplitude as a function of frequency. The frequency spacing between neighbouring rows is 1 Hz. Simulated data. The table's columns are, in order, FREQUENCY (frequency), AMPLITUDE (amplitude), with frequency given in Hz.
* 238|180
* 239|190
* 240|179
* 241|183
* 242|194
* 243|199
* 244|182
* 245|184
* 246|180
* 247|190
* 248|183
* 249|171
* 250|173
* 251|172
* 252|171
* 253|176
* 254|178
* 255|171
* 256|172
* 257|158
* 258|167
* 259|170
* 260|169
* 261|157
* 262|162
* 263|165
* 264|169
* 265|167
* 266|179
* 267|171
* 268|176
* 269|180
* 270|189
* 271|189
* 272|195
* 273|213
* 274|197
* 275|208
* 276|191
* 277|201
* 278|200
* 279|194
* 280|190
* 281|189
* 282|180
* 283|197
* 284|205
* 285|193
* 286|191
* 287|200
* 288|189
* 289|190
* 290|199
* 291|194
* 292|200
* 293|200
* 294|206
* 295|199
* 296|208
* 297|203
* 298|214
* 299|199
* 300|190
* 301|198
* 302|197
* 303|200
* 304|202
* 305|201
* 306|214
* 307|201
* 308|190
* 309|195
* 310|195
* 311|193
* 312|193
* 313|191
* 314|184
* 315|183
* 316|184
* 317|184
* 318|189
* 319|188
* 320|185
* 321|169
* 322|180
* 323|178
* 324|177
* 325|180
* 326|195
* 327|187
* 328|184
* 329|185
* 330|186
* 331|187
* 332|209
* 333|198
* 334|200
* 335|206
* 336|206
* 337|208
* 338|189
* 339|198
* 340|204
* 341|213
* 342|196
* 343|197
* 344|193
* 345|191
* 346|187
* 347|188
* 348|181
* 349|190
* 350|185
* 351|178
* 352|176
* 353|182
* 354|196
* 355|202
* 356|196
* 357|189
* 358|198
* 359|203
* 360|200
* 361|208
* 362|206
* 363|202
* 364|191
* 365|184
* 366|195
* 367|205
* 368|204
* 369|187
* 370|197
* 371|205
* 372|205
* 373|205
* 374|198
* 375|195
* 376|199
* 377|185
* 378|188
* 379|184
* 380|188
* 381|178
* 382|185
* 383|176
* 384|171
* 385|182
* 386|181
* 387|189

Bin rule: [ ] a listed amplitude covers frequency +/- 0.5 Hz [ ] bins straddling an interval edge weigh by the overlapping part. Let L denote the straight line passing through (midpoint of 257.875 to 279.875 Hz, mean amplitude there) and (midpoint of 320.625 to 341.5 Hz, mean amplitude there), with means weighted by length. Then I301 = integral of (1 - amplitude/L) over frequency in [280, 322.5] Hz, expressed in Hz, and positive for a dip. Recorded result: -1.5 Hz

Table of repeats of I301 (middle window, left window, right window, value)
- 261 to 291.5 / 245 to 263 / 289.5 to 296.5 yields 0.0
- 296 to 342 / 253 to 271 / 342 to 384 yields -2.7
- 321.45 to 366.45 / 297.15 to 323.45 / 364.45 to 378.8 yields 0.4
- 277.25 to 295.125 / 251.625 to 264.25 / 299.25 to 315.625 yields -1.1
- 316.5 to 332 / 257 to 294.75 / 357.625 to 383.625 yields 0.5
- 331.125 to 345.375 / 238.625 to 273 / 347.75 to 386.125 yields -0.9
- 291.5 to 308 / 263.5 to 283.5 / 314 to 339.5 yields -1.1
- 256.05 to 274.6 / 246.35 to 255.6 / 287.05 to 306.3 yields 0.8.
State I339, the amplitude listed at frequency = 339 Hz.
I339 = 198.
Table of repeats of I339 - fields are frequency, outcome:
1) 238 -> 180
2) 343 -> 197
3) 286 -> 191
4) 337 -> 208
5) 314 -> 184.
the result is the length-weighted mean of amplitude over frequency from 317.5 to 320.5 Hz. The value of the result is 187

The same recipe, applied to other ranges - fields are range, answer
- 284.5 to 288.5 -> 193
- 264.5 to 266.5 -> 173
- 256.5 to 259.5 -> 165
